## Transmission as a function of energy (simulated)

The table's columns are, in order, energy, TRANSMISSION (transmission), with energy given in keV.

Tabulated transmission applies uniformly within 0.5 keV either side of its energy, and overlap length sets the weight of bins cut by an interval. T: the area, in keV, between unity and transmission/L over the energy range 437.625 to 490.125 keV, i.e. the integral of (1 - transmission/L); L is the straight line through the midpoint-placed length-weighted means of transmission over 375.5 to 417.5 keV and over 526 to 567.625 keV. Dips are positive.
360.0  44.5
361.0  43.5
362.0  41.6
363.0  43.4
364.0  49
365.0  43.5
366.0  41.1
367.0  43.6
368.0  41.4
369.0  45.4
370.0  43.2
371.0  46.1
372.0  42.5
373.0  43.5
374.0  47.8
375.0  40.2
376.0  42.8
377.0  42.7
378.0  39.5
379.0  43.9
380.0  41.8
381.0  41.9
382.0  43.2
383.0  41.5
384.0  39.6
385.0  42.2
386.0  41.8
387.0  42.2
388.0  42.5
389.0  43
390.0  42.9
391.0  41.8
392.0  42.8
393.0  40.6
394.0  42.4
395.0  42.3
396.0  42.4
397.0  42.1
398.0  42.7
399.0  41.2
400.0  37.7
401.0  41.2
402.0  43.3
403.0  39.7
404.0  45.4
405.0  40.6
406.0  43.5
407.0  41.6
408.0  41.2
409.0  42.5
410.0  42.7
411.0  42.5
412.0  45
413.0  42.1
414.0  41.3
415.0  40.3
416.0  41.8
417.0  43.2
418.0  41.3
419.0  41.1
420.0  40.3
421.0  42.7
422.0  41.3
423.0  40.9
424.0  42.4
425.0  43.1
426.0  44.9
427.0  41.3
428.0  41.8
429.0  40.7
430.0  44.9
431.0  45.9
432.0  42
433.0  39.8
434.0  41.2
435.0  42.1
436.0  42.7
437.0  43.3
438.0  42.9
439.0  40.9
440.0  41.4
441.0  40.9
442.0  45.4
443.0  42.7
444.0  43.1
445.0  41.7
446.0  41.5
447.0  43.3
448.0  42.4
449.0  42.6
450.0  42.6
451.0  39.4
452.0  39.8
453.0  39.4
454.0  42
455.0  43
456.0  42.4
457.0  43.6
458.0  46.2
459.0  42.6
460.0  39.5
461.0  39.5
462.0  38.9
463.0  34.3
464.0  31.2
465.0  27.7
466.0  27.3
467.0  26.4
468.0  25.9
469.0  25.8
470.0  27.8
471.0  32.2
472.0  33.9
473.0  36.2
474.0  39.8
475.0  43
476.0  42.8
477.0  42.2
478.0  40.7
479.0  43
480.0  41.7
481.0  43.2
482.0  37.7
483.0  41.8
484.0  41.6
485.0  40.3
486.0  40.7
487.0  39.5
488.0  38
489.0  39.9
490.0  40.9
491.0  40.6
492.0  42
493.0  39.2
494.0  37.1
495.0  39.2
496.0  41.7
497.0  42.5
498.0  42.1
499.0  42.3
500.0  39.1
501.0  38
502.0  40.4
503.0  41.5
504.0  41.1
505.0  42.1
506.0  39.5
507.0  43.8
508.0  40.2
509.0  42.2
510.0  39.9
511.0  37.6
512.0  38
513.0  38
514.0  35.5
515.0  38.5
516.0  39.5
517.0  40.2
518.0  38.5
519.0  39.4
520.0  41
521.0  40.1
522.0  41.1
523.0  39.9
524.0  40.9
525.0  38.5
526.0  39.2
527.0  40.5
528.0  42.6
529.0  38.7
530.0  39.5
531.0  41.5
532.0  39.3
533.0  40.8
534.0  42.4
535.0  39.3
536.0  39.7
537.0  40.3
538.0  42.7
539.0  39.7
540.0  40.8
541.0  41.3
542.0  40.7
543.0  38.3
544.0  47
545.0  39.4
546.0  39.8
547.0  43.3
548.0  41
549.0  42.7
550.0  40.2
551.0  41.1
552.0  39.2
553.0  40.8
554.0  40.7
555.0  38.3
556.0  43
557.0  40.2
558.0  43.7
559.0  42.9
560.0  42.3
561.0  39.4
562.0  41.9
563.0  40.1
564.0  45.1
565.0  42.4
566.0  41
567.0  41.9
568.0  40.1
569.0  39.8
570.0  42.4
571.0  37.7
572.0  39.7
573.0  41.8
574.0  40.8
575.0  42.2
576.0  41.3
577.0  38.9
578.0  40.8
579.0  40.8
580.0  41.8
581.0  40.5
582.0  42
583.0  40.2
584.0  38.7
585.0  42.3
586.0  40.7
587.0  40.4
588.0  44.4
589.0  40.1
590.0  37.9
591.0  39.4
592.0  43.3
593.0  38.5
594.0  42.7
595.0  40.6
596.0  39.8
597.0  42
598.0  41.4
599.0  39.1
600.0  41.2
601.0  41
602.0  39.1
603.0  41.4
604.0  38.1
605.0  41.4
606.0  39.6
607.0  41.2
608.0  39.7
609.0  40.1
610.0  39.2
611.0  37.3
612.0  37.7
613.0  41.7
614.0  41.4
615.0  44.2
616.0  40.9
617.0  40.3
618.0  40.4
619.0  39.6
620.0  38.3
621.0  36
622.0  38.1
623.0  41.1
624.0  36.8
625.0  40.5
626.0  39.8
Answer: 3.2 keV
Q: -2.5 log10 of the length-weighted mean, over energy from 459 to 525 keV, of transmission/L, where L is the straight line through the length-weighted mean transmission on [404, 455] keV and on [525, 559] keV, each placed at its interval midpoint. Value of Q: 0.076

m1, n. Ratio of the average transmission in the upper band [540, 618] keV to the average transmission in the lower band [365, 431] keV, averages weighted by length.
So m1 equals 0.97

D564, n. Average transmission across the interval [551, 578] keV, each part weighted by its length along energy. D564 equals 41.1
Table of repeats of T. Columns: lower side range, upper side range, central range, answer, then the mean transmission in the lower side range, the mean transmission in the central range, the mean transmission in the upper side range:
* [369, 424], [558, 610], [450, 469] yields 2.15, 42.2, 37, 40.8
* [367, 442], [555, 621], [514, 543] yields 0.77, 42.3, 40.1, 40.7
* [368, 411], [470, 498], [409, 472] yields 1.41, 42.3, 40.1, 39.9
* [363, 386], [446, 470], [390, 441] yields -2.24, 43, 42.1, 37.5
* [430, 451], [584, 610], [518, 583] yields 0.39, 42.4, 40.9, 40.6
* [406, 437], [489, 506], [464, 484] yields 2.57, 42.2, 35.8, 40.6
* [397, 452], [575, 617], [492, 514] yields 0.64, 42.1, 40.2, 40.6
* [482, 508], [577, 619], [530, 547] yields -0.13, 40.5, 40.8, 40.5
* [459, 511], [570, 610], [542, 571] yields -1.01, 38.4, 41.3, 40.6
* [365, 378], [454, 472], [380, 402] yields -0.19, 43.2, 41.8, 35.1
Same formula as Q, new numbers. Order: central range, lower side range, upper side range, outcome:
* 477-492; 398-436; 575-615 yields 0.02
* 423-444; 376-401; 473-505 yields -0.03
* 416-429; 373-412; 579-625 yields 0.00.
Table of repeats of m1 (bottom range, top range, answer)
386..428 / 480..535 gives 0.96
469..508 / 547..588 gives 1.03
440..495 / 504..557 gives 1.03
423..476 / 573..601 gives 1.03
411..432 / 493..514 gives 0.95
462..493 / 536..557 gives 1.11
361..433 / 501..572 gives 0.96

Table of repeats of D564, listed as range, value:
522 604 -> 40.8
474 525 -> 40.4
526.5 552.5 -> 40.8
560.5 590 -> 41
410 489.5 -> 40.2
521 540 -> 40.4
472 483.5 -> 40.8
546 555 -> 40.9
